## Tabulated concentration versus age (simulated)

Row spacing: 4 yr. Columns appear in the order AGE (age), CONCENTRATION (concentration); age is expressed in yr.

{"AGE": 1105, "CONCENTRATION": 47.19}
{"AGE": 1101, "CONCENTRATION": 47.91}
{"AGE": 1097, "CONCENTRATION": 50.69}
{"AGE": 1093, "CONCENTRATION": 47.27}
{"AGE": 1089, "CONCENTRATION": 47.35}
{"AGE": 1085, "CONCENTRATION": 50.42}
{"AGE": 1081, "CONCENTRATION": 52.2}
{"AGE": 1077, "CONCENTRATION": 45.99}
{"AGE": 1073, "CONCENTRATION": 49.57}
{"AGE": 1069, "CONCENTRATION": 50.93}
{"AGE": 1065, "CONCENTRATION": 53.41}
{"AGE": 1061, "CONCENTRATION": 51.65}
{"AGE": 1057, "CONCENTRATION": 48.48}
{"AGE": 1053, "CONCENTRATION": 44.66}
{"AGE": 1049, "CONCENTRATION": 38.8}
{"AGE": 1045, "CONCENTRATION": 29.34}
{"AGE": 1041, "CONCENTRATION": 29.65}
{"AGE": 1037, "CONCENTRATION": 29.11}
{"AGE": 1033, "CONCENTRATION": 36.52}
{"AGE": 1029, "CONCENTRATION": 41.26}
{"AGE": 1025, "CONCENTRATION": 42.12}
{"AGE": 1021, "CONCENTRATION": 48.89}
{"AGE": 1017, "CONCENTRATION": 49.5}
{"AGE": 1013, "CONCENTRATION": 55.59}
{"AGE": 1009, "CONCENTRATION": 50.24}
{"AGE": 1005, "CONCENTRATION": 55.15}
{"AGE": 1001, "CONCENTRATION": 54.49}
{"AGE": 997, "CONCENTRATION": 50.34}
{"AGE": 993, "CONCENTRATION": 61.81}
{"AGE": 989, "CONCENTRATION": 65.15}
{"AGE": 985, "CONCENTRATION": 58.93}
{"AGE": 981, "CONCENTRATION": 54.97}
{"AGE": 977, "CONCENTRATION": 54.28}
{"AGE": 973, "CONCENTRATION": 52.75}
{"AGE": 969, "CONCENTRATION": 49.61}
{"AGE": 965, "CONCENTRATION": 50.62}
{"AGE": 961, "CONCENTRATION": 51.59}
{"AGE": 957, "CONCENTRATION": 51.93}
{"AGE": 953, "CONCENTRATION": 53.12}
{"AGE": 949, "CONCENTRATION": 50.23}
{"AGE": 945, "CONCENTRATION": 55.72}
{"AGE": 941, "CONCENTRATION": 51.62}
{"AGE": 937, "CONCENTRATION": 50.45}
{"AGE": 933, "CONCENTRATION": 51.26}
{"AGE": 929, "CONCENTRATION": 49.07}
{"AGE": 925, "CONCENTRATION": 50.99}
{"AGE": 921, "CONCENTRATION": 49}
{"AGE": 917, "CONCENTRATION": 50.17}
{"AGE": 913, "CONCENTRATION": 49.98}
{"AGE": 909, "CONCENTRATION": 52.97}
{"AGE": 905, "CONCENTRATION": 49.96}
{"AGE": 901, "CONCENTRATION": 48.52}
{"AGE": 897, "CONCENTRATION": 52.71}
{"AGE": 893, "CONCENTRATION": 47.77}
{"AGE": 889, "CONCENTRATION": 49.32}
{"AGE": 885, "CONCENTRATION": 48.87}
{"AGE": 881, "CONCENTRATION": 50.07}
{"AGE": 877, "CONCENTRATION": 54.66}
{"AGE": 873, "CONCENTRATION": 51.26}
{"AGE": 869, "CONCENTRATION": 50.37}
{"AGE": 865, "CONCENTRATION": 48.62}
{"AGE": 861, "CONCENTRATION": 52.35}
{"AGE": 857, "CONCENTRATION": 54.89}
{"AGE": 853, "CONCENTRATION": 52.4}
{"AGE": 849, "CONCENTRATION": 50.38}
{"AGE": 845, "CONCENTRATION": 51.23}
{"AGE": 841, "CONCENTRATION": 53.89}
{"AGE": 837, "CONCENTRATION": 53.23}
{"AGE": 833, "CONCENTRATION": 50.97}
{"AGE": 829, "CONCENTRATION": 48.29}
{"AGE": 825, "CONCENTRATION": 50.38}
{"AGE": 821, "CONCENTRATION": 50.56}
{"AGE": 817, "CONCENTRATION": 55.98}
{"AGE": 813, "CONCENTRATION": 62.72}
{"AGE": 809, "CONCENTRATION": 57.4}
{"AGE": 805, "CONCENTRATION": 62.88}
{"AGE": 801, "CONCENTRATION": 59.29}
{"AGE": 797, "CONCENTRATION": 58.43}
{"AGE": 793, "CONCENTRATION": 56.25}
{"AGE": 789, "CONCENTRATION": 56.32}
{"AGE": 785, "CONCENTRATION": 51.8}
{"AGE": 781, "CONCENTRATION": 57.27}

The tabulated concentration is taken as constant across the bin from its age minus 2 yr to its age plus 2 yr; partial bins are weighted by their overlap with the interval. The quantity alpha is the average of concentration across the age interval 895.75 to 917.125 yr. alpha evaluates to 50.7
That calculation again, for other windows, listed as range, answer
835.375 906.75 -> 51.1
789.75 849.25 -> 55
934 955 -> 52.2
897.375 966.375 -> 51.1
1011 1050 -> 40.1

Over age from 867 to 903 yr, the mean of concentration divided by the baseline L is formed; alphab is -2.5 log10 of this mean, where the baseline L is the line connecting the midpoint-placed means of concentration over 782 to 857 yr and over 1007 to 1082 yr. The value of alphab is 0.027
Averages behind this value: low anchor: 54.6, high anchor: 44.5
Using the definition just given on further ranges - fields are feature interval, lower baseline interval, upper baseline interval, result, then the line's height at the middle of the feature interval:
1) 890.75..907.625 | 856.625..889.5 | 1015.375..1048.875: -0.02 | 48.9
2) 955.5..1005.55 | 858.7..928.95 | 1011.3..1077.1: -0.18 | 46.6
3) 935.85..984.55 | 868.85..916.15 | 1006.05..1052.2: -0.14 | 46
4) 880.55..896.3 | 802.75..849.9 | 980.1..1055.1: 0.06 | 51.8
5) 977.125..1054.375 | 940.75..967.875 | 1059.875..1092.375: 0.08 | 51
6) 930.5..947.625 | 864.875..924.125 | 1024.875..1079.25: -0.09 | 48.1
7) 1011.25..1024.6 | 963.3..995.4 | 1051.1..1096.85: 0.07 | 53.3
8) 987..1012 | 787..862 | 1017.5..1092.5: -0.20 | 46.6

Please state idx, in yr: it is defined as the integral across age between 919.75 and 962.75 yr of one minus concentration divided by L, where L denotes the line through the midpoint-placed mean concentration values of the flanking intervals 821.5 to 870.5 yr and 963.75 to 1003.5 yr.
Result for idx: 2.19 yr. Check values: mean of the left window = 51.4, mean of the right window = 55.4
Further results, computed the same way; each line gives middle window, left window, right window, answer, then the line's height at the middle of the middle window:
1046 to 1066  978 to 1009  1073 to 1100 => 2.04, 51.5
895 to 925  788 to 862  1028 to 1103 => 0.32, 51.1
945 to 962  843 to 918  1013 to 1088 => -1.45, 48.1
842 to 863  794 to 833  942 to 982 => 1.03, 55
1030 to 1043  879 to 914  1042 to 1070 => 3.67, 45.2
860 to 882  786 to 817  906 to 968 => 1.44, 54.8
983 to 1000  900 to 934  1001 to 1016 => -1.90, 52.9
